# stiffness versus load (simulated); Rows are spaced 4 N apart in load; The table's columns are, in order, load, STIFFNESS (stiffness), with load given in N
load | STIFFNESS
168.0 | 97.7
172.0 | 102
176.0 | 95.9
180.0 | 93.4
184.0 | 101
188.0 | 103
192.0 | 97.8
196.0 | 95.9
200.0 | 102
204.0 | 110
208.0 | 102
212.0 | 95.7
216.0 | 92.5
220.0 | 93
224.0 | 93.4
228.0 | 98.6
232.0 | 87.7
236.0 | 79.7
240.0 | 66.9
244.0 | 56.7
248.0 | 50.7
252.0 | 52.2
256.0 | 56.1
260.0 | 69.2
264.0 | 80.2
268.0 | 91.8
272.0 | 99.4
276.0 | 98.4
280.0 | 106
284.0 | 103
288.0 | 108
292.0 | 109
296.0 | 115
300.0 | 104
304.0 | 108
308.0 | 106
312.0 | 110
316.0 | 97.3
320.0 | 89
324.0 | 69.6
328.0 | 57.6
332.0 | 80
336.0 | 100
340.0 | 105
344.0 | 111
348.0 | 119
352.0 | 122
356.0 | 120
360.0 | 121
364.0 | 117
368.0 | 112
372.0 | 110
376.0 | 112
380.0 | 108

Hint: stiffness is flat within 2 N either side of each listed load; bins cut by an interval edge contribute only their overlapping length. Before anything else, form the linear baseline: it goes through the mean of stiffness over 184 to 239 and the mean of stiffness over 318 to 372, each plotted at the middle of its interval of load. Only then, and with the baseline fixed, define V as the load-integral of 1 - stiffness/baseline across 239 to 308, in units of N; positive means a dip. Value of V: 7.9 N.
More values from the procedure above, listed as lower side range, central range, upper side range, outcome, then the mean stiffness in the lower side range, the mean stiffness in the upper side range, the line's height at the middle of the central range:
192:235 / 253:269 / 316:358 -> 4.1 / 96.7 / 97.3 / 96.9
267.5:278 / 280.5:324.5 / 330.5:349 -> -1.5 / 97.2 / 103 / 99.7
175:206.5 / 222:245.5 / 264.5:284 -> 4.3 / 100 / 97.9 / 98.9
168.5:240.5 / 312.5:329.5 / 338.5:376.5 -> 4.4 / 95.7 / 115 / 110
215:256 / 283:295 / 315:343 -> -3.8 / 75.7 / 86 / 81.6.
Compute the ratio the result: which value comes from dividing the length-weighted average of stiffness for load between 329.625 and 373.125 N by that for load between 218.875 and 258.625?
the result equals 1.5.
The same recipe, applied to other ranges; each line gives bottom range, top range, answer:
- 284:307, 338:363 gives 1.08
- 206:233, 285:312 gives 1.14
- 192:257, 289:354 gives 1.19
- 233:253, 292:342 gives 1.52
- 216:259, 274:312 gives 1.43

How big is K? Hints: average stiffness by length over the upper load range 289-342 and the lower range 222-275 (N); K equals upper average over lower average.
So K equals 1.3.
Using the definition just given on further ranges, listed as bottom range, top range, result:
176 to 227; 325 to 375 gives 1.08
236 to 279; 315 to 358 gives 1.33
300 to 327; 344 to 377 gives 1.22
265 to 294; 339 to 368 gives 1.15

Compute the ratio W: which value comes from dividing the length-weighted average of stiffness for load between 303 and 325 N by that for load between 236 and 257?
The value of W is 1.66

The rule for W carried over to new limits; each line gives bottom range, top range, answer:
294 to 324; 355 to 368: 1.16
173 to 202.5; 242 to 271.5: 0.68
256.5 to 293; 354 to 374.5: 1.23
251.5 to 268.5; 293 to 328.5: 1.40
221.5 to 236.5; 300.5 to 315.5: 1.17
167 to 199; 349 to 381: 1.17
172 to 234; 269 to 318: 1.08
